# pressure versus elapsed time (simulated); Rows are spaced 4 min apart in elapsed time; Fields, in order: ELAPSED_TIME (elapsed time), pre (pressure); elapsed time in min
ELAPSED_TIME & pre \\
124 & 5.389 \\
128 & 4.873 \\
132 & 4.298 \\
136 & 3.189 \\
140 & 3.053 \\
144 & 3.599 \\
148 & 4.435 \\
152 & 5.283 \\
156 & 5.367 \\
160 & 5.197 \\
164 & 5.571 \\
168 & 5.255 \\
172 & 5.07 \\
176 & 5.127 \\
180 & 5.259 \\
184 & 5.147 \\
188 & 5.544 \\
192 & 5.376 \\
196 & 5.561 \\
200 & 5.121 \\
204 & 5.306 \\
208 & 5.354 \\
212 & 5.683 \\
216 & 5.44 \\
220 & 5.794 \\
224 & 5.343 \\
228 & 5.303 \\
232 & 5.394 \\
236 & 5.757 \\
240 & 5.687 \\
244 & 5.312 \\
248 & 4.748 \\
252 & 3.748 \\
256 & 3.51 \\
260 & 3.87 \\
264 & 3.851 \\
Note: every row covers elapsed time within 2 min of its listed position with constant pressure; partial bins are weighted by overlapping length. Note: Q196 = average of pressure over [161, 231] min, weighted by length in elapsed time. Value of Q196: 5.37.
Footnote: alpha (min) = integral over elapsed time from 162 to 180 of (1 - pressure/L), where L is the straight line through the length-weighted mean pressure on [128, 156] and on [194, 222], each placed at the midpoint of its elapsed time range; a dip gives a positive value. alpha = -2.0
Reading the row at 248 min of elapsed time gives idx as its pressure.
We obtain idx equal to 4.748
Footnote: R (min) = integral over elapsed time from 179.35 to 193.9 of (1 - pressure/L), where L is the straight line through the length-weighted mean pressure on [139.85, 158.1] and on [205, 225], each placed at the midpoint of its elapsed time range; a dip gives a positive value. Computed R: -0.8 min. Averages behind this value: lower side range 4.48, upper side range 5.52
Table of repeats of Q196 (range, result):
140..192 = 5.01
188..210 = 5.36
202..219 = 5.47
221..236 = 5.43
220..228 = 5.45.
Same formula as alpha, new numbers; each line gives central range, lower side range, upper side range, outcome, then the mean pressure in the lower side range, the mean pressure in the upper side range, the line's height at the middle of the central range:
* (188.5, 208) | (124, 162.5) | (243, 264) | -4.8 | 4.43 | 4.15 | 4.29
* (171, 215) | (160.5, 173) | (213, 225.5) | 0.8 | 5.3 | 5.55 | 5.43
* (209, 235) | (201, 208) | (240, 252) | -1.8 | 5.29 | 4.93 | 5.14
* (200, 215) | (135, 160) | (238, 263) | -3.5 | 4.28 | 4.45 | 4.38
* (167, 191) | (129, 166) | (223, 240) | -2.0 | 4.46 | 5.48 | 4.84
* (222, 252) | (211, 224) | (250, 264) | -3.9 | 5.59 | 3.73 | 4.67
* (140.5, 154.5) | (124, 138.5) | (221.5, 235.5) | 0.4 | 4.26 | 5.41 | 4.45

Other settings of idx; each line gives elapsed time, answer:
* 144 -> 3.599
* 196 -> 5.561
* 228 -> 5.303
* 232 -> 5.394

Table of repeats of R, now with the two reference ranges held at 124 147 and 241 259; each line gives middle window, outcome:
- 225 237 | -3.2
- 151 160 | -2.8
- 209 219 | -3.1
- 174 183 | -2.3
